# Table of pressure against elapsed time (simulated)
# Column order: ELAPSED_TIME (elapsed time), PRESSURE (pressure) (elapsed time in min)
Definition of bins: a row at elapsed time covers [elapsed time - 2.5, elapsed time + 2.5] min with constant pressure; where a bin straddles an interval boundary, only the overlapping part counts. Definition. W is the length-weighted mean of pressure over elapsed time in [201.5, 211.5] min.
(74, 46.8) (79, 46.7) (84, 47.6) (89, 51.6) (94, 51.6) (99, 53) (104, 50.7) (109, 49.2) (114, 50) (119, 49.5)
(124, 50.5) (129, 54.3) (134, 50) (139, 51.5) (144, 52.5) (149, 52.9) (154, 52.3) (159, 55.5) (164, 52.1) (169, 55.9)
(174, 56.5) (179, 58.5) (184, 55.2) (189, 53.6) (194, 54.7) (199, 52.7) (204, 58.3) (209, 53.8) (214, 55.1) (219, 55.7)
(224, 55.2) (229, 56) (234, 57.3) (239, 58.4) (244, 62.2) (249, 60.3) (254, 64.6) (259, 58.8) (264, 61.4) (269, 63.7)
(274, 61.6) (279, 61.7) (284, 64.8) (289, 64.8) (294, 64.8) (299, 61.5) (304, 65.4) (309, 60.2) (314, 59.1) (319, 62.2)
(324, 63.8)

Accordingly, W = 56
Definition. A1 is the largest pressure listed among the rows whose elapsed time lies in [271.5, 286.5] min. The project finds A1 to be 64.8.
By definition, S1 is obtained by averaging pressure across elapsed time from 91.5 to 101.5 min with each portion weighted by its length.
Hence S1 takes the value 52.3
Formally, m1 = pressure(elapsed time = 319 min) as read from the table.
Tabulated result 62.2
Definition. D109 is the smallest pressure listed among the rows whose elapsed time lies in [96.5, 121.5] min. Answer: 49.2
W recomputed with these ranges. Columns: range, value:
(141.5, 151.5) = 52.7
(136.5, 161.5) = 52.9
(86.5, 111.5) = 51.2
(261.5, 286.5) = 62.6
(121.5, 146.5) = 51.8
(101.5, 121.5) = 49.9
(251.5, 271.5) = 62.1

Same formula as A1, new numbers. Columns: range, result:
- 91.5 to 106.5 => 53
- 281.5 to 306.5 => 65.4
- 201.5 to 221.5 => 58.3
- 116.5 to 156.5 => 54.3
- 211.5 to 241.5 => 58.4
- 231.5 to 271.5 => 64.6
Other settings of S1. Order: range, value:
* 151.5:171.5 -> 54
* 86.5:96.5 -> 51.6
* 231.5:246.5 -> 59.3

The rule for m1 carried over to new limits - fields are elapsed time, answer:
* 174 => 56.5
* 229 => 56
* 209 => 53.8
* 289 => 64.8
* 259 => 58.8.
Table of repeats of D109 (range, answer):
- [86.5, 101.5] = 51.6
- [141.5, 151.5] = 52.5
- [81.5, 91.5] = 47.6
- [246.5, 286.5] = 58.8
